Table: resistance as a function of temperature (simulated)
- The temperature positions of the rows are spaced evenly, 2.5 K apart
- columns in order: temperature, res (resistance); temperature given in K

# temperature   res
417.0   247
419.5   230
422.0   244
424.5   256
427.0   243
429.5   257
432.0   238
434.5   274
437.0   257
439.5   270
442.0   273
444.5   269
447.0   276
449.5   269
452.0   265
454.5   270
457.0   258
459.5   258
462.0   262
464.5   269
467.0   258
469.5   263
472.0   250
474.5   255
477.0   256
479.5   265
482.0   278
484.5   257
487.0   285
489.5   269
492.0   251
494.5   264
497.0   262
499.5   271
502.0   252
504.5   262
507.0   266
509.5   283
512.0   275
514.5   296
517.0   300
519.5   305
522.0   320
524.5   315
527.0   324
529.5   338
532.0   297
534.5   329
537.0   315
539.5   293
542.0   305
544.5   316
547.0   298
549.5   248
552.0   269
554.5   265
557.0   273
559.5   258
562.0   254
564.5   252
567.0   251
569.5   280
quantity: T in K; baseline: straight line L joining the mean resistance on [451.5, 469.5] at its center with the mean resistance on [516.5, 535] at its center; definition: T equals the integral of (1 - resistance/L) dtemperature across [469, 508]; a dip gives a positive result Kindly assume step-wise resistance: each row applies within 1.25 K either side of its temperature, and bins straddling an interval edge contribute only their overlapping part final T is 3.1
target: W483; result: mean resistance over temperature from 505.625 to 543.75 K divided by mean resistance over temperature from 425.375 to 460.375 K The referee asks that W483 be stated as 1.16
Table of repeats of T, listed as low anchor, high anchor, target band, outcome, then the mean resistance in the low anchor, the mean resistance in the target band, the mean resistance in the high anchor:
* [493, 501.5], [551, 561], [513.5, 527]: -2.3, 264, 309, 266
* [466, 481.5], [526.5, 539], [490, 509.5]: 1.5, 259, 263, 319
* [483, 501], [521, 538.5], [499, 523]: 0.8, 266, 283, 319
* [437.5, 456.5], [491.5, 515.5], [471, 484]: 0.4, 269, 261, 268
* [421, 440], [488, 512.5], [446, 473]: -0.5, 254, 263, 265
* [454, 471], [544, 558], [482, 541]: -3.9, 262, 288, 276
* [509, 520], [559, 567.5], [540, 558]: -1.2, 292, 283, 254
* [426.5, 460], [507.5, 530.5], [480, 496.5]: 1.2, 263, 267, 305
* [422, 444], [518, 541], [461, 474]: 0.9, 258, 260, 315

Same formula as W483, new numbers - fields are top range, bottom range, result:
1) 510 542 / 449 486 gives 1.18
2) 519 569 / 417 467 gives 1.12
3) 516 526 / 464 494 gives 1.18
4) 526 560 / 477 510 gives 1.11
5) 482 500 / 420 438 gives 1.06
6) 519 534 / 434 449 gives 1.18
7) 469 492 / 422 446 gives 1.02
